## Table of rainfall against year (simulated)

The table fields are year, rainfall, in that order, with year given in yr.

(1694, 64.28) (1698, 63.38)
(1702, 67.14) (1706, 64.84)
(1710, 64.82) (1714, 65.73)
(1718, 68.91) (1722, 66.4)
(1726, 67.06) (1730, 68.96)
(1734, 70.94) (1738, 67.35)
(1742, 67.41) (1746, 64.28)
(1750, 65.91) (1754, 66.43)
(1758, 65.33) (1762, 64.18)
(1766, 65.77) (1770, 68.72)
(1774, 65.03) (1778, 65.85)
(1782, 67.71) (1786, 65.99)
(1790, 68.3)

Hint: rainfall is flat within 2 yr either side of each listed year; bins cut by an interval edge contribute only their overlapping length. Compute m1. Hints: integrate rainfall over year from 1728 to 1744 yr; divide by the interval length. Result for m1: 68.7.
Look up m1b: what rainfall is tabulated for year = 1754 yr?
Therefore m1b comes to 66.43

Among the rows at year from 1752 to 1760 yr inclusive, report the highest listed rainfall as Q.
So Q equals 66.43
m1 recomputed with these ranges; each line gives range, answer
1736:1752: 66.2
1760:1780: 65.9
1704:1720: 66.1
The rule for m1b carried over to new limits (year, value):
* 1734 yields 70.94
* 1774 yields 65.03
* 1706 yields 64.84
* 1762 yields 64.18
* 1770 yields 68.72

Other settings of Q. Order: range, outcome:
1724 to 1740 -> 70.94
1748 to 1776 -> 68.72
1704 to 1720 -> 68.91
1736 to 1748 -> 67.41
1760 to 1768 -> 65.77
